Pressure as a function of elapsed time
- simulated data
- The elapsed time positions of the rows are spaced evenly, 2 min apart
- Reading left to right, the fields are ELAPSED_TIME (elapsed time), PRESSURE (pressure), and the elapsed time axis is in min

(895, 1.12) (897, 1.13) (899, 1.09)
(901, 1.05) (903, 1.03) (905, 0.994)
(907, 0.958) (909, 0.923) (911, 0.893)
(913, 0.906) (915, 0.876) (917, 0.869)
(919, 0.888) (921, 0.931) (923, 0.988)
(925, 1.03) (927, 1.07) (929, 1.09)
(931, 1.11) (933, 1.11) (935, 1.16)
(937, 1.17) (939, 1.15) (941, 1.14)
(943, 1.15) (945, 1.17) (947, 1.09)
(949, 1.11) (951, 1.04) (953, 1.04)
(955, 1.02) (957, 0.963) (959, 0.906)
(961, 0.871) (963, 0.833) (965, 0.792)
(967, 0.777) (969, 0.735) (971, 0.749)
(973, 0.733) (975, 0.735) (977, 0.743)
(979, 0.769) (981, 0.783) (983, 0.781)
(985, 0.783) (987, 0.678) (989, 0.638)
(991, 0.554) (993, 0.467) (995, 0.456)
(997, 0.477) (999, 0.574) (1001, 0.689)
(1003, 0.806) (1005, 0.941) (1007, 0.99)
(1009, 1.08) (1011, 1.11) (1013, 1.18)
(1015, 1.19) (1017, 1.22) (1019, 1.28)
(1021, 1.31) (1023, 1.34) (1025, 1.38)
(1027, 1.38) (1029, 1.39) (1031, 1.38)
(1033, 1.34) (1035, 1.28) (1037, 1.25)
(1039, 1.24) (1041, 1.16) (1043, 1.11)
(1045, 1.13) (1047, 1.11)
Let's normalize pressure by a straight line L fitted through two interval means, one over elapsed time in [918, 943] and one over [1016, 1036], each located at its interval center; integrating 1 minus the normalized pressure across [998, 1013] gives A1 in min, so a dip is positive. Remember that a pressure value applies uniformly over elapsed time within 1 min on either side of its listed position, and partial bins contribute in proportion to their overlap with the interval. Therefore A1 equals 4.38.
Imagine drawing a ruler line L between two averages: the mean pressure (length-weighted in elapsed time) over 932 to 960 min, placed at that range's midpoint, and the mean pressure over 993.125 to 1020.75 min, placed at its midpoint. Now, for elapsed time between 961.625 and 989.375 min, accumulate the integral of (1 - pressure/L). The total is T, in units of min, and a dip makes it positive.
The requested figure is 6.9 min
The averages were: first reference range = 1.09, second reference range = 0.919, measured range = 0.756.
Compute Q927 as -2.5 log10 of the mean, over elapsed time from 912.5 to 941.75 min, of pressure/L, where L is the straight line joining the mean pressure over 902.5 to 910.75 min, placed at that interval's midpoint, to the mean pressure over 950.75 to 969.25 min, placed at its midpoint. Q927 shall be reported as -0.10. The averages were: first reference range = 0.965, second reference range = 0.899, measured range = 1.03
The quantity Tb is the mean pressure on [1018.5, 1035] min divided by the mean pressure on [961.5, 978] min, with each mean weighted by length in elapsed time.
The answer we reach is 1.76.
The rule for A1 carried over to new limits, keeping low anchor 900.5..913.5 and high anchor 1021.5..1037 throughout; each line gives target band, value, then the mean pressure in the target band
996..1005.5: 4.3 min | 0.685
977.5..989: 4.4 min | 0.748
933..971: 3.3 min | 1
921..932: -0.2 min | 1.05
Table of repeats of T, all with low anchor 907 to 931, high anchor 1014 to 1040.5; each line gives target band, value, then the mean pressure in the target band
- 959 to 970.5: 3.1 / 0.808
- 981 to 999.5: 8.9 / 0.611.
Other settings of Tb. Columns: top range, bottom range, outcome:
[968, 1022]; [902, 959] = 0.81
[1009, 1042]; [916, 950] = 1.19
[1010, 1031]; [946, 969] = 1.36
